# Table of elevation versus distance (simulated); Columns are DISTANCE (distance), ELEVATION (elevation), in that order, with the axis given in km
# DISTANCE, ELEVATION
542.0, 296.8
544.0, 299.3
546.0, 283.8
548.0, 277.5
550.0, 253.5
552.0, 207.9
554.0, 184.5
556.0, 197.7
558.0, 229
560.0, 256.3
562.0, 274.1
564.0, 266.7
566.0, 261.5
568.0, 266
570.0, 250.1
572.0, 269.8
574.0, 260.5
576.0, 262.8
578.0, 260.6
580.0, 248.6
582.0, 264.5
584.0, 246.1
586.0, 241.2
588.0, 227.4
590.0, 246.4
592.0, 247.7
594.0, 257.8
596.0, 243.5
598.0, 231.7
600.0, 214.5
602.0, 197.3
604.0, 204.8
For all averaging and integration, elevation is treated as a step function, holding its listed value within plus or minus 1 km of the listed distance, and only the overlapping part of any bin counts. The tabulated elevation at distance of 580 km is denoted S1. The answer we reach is 248.6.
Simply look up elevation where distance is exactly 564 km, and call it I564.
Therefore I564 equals 266.7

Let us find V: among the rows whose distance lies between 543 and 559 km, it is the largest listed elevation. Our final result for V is 299.3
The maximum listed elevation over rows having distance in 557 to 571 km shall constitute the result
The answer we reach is 274.1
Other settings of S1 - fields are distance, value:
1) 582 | 264.5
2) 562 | 274.1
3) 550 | 253.5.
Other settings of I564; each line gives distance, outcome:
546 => 283.8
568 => 266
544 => 299.3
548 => 277.5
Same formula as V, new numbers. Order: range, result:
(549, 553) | 253.5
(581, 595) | 264.5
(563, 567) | 266.7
